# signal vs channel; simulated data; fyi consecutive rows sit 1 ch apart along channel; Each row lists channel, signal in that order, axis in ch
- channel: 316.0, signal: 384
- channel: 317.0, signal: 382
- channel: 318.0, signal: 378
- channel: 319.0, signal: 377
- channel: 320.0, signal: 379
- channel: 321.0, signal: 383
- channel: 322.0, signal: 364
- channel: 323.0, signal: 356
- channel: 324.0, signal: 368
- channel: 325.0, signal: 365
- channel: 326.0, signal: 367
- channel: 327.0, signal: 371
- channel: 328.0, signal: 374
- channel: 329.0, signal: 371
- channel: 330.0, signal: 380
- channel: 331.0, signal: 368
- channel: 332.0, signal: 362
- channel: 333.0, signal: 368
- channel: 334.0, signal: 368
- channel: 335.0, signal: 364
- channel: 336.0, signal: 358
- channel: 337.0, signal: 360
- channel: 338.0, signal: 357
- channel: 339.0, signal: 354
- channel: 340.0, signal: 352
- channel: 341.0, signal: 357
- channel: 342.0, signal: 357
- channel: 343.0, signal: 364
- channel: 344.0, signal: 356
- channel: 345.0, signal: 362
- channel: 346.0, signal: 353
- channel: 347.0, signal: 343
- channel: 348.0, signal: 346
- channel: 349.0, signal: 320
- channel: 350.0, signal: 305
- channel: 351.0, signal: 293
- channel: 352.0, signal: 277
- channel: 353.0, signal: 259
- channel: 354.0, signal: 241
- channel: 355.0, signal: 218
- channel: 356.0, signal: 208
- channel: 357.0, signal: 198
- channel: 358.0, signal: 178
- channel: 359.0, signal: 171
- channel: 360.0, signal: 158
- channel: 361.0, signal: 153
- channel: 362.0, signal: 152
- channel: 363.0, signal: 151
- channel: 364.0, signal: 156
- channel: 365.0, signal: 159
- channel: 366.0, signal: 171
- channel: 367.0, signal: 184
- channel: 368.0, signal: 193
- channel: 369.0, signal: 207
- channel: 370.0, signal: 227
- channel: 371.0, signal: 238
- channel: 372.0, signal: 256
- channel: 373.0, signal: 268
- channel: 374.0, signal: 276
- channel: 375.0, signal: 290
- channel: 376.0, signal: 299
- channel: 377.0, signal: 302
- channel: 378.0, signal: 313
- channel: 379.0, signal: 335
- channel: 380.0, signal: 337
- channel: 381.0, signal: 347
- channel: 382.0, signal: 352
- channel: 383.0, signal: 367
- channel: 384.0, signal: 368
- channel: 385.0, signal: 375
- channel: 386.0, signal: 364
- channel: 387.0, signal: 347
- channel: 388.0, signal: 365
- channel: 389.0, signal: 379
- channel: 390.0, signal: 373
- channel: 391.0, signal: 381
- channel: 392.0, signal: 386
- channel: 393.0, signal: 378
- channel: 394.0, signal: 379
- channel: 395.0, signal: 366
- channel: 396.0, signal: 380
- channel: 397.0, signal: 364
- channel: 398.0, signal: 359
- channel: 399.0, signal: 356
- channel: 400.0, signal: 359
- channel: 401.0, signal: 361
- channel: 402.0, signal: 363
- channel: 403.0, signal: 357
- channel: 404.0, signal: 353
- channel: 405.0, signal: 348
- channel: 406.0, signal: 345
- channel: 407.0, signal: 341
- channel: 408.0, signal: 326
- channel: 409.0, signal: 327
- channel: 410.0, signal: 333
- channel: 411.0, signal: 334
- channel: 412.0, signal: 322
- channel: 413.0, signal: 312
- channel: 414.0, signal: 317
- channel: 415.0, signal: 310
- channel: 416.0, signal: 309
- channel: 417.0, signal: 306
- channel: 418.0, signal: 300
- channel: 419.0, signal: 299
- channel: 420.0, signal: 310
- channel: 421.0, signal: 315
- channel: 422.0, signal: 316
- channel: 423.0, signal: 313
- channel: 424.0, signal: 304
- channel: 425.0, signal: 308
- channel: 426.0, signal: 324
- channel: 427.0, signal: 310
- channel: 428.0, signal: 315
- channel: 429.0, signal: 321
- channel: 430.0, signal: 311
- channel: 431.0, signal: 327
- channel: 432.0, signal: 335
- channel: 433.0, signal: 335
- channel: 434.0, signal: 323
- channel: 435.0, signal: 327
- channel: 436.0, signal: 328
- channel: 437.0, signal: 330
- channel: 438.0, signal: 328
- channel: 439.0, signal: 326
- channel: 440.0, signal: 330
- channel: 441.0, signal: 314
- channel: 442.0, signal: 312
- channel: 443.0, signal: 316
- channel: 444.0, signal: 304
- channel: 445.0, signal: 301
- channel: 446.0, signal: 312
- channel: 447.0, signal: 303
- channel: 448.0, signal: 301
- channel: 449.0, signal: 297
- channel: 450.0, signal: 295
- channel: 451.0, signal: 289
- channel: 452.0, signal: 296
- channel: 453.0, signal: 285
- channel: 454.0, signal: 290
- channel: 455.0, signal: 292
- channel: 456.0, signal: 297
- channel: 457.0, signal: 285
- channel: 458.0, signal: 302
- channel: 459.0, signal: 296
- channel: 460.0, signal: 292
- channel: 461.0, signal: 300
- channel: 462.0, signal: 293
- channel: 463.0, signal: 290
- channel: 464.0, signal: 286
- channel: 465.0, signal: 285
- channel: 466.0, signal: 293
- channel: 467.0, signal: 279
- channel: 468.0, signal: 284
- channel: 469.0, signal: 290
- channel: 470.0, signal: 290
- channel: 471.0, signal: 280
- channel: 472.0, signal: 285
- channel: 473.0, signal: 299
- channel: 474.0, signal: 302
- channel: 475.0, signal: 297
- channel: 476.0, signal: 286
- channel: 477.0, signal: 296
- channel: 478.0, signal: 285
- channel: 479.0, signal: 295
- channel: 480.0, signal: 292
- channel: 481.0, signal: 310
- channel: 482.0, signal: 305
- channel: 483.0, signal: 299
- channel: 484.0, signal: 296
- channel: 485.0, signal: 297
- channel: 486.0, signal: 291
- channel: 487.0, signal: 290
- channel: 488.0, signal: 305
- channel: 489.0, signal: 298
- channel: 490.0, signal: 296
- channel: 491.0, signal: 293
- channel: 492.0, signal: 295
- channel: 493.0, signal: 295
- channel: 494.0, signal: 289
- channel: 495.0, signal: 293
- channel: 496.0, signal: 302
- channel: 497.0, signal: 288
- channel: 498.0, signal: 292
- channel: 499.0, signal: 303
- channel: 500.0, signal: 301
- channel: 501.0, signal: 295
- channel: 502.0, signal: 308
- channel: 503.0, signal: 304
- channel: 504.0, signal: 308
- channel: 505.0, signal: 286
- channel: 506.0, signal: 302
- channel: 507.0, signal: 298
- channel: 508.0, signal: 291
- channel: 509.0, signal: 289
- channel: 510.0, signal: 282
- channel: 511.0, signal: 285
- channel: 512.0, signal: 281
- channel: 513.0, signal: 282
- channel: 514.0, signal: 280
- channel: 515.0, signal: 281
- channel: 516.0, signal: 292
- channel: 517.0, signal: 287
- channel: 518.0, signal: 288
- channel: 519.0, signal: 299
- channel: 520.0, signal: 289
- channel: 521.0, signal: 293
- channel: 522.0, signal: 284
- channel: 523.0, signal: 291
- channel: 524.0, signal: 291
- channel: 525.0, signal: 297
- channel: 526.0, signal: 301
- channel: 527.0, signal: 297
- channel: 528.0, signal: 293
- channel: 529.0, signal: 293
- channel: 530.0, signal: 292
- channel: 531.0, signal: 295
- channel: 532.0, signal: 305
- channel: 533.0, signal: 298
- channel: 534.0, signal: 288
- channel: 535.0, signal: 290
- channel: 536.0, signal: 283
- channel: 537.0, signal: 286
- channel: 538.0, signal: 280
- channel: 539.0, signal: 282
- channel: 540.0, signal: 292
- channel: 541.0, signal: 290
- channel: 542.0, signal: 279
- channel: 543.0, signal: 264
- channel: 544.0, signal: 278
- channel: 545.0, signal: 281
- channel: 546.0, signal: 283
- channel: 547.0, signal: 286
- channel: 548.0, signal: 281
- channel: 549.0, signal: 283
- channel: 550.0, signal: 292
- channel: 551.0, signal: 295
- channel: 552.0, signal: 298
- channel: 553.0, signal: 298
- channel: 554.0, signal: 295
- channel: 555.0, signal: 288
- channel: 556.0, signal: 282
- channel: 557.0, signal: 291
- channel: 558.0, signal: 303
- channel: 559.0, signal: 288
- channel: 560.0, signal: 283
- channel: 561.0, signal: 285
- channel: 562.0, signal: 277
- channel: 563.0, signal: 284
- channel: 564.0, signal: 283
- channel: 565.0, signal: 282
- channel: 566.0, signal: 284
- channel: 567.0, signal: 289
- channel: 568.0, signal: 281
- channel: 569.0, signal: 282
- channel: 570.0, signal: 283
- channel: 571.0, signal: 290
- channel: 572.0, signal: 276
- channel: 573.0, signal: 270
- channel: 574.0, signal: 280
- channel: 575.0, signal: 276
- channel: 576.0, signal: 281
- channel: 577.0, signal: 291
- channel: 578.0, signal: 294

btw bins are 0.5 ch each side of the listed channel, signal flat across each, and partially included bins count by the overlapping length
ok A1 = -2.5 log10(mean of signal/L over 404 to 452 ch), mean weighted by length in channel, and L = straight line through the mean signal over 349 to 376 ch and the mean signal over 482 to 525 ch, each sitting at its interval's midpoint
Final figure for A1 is -0.25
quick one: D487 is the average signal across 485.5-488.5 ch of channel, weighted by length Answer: 295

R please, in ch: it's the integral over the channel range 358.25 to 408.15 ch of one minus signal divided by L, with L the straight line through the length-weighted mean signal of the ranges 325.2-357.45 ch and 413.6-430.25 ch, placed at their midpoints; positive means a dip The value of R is 2.90 ch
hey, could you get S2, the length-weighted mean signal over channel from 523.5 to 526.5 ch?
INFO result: 296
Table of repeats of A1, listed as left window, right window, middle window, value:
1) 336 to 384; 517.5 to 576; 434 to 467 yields -0.08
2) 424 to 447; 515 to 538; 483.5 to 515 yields 0.02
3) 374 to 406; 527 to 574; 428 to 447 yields 0.04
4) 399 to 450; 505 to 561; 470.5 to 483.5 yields 0.04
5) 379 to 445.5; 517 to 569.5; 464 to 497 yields 0.07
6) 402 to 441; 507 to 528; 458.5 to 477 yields 0.06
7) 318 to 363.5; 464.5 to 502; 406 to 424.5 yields -0.04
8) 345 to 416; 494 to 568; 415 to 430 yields -0.05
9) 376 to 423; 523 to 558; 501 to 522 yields 0.03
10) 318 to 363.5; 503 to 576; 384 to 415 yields -0.15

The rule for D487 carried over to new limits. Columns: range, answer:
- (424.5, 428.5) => 314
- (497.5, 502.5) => 300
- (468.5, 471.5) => 287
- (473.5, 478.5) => 293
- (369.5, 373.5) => 247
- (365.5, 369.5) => 189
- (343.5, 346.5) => 357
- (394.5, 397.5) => 370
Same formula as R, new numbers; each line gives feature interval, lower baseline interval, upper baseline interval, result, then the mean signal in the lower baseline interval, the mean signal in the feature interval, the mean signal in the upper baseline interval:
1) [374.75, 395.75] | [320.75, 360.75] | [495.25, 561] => -2.56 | 323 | 354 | 290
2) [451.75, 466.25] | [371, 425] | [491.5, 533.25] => 0.97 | 335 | 292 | 293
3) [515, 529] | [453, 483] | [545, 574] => -0.17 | 292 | 292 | 286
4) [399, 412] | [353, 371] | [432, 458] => -4.88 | 187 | 345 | 309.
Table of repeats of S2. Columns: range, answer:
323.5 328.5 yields 369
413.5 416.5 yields 312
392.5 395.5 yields 374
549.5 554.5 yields 296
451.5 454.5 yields 290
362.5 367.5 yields 164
